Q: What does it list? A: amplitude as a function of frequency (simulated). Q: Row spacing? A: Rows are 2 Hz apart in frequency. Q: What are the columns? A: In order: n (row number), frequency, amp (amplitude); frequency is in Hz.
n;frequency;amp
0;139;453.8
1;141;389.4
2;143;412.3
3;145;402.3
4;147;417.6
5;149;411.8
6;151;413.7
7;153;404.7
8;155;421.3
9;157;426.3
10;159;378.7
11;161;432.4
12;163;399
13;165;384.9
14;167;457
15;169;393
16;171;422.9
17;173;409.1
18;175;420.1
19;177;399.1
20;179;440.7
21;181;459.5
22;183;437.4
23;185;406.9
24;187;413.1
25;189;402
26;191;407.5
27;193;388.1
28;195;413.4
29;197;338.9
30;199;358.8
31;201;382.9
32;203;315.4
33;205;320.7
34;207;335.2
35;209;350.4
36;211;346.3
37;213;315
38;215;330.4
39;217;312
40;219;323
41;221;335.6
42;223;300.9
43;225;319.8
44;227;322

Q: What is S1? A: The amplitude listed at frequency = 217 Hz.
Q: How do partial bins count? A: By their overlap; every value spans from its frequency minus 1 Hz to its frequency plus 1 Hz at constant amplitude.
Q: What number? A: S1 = 312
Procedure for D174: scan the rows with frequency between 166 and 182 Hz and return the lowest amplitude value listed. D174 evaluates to 393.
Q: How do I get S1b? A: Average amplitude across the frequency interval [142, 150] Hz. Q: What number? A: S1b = 411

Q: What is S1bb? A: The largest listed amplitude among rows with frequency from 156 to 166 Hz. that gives 432.4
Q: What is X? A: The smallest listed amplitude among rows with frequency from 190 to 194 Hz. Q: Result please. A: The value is 388.1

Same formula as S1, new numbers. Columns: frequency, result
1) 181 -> 459.5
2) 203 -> 315.4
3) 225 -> 319.8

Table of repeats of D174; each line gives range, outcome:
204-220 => 312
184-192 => 402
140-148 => 389.4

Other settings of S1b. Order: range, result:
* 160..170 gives 413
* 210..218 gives 326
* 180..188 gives 429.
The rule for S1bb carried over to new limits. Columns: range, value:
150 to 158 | 426.3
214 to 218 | 330.4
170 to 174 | 422.9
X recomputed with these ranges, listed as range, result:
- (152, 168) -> 378.7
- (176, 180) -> 399.1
